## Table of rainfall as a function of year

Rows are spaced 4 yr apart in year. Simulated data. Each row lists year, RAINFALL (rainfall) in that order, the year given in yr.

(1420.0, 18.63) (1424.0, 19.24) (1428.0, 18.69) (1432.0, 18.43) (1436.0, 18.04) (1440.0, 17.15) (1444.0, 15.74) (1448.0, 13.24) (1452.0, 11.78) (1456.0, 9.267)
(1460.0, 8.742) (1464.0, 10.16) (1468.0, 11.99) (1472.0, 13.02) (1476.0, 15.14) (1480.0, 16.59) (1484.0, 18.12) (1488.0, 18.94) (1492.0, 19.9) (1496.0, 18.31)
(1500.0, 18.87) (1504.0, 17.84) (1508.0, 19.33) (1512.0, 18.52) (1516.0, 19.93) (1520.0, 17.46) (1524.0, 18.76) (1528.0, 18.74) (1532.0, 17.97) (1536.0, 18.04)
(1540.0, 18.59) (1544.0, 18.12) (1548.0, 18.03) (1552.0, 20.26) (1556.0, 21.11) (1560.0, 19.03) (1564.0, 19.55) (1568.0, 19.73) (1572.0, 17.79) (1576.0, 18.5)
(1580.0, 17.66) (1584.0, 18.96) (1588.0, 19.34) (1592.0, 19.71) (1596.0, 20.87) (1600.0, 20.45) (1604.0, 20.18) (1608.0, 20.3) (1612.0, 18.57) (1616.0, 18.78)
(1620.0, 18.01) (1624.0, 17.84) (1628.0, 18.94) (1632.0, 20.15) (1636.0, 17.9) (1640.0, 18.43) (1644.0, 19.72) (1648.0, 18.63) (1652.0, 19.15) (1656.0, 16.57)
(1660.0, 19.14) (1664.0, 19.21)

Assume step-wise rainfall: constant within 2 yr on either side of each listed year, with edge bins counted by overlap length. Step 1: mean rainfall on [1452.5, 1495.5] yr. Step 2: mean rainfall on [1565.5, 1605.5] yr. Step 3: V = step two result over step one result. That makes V 1.4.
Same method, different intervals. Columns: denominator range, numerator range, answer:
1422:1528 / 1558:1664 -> 1.16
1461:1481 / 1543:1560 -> 1.49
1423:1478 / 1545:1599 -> 1.35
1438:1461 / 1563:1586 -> 1.46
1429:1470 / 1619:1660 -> 1.37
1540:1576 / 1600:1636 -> 1.00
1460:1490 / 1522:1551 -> 1.27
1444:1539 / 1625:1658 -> 1.16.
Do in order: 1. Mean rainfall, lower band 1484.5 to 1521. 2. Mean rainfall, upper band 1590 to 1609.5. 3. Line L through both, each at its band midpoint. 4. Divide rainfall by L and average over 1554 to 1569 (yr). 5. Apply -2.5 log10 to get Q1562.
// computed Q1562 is -0.01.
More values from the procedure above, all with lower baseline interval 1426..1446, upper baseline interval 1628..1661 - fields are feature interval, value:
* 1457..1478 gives 0.46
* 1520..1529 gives -0.02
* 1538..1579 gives -0.05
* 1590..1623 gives -0.06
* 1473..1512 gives -0.01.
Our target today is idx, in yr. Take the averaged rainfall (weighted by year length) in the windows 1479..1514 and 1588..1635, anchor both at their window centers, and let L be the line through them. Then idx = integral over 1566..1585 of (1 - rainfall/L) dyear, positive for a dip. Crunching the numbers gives 0.62 yr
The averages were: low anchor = 18.5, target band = 18.5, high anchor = 19.4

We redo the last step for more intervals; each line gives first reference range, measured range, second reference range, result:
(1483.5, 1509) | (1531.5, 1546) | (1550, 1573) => 0.9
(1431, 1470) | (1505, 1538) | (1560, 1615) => -4.3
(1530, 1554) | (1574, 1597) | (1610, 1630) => -0.8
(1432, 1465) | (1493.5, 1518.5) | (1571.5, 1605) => -4.6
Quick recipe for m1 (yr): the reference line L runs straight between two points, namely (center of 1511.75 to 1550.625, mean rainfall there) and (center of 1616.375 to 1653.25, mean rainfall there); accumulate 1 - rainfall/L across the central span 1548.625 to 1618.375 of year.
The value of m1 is -3.1 yr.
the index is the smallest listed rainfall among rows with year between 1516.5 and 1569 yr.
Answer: 17.46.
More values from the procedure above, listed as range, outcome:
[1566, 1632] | 17.66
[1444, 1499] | 8.742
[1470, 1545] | 13.02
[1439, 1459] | 9.267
